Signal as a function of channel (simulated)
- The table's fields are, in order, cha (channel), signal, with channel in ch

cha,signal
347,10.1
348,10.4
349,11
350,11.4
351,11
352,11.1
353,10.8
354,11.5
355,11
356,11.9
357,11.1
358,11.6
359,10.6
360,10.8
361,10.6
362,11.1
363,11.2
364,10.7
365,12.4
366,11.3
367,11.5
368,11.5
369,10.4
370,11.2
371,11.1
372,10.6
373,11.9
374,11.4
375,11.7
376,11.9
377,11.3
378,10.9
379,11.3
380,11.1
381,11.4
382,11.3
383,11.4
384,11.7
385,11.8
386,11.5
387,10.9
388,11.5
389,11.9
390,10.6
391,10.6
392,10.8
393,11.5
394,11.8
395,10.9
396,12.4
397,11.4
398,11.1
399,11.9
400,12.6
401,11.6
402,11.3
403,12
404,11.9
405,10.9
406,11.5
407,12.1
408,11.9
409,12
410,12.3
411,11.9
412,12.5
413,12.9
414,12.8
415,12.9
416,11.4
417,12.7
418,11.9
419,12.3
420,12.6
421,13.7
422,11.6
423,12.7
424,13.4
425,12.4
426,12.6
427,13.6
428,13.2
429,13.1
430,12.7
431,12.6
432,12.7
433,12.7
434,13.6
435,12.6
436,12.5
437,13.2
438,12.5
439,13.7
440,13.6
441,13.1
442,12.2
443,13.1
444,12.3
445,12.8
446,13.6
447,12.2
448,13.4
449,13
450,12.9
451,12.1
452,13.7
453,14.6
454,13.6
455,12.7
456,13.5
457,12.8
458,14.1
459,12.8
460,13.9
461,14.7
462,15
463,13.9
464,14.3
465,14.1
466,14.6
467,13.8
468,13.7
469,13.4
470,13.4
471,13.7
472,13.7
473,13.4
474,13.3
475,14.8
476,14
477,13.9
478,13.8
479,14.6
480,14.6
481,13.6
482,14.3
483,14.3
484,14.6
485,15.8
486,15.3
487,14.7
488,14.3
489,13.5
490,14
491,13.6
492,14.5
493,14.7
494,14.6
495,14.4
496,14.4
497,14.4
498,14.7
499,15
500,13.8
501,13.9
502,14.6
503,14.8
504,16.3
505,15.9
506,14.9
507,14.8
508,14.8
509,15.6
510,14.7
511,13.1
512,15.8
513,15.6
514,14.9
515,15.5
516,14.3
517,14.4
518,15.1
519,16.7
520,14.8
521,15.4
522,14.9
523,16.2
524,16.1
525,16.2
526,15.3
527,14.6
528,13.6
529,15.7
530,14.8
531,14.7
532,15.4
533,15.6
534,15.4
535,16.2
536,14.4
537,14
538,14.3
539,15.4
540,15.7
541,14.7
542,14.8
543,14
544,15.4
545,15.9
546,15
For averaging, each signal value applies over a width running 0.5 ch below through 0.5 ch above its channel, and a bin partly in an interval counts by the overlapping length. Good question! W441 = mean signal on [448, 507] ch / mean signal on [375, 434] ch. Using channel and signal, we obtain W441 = 1.2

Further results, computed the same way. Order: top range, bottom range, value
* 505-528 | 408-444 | 1.19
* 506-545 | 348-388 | 1.34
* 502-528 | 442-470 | 1.13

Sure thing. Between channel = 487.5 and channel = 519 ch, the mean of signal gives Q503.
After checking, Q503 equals 14.7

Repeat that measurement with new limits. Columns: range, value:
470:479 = 13.8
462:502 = 14.2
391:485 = 13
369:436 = 11.9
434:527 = 14.2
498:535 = 15.1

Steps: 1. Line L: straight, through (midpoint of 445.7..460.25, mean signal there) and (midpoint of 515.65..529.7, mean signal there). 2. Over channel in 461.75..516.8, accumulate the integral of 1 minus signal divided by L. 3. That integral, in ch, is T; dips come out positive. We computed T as -0.6 ch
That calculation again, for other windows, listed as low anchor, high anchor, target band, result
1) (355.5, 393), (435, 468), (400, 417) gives 0.2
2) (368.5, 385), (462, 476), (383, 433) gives 0.6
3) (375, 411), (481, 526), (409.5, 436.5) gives -0.5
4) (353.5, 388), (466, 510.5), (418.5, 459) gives 0.3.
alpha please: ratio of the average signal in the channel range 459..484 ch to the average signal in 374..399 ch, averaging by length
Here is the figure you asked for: 1.23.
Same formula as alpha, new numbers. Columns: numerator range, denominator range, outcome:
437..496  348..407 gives 1.22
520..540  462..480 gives 1.09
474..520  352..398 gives 1.30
